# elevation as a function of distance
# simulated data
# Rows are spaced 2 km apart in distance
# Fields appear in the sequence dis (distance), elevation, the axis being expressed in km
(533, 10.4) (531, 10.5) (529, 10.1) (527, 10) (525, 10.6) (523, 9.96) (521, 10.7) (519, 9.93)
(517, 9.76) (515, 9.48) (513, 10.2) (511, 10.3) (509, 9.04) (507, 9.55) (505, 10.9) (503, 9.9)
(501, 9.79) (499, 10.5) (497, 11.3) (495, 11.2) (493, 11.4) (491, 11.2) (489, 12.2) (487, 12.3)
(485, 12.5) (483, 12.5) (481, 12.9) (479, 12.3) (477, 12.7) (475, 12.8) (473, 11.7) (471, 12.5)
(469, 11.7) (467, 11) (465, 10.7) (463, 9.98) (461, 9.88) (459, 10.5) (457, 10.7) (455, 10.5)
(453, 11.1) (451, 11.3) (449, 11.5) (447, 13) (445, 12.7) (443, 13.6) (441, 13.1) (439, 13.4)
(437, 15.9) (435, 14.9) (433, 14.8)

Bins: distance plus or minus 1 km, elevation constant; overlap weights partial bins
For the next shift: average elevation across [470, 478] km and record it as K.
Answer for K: 12.4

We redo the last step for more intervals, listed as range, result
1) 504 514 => 10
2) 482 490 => 12.4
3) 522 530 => 10.2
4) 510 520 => 9.93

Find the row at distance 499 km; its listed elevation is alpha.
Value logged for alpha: 10.5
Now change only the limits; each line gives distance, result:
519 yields 9.93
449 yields 11.5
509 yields 9.04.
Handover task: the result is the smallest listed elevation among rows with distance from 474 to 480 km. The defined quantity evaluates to 12.3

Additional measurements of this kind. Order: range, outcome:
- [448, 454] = 11.1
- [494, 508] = 9.55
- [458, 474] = 9.88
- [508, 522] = 9.04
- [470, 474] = 11.7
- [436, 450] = 11.5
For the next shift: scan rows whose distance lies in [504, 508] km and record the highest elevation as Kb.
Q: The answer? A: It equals 10.9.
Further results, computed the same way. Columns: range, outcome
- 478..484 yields 12.9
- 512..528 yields 10.7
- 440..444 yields 13.6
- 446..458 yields 13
